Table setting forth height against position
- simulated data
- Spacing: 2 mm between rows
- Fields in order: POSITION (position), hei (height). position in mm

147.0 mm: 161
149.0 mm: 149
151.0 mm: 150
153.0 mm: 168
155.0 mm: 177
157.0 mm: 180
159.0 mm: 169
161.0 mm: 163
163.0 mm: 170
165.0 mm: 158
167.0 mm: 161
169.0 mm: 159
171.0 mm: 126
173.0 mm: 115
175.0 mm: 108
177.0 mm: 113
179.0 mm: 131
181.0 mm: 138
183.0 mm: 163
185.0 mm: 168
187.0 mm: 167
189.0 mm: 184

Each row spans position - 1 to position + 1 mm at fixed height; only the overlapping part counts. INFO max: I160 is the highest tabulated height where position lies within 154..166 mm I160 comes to 180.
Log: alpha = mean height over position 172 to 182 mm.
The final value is 121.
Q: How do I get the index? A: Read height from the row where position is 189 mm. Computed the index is 184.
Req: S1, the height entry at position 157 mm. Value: 180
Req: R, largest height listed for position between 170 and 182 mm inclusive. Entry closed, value 138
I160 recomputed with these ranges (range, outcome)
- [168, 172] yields 159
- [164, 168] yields 161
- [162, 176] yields 170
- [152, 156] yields 177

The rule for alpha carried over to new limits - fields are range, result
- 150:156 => 165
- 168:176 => 127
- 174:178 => 110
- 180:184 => 150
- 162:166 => 164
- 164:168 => 160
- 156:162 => 171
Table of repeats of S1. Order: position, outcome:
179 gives 131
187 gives 167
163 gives 170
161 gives 163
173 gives 115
